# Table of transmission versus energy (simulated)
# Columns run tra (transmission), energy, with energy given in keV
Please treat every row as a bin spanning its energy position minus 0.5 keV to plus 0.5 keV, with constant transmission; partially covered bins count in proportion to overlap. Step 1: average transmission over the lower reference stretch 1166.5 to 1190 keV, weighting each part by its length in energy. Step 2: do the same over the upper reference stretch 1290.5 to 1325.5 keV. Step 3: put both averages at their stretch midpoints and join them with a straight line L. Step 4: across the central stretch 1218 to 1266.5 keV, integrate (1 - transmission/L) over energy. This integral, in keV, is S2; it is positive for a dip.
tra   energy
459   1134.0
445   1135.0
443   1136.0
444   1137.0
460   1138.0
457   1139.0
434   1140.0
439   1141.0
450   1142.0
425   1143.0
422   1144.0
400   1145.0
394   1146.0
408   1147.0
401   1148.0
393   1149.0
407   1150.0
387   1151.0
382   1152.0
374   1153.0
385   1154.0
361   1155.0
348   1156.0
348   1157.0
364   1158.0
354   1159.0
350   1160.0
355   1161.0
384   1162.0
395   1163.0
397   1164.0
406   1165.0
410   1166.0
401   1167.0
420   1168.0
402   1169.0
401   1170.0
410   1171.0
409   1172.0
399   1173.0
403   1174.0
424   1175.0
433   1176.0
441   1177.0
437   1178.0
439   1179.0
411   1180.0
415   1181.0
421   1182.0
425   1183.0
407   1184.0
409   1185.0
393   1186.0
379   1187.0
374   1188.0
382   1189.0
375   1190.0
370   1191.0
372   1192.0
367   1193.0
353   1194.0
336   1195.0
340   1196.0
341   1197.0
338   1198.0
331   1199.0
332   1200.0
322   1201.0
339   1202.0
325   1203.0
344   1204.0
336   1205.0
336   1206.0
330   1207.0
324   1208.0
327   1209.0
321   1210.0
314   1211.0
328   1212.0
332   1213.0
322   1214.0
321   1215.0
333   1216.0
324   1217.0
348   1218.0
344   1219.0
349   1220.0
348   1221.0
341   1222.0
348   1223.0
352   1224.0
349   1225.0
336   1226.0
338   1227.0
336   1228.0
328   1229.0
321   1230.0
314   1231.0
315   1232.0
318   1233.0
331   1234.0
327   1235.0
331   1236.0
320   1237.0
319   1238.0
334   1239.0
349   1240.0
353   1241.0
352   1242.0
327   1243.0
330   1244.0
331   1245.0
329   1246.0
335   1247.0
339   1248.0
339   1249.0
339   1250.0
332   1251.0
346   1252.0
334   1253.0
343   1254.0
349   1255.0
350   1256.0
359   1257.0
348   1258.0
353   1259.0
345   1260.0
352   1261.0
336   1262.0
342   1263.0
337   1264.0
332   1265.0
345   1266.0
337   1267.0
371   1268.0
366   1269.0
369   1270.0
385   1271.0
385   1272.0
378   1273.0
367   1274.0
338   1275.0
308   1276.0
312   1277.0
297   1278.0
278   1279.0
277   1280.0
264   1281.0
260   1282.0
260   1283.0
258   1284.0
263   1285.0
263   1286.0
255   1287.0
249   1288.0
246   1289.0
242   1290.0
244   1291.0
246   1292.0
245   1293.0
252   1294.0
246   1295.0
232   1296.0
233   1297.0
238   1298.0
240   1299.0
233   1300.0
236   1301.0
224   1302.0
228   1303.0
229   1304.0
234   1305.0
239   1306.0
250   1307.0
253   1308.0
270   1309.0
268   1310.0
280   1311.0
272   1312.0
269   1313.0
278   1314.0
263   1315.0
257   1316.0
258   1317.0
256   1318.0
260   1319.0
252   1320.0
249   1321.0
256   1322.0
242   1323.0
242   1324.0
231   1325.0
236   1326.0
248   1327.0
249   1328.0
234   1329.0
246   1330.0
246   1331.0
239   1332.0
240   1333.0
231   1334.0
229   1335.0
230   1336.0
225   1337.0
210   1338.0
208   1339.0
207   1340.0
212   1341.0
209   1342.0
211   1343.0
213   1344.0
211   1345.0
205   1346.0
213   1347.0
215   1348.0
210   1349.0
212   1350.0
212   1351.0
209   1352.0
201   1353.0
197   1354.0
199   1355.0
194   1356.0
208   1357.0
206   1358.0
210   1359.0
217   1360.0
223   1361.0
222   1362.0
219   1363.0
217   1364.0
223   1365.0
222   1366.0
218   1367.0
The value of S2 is -1.3 keV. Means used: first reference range 409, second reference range 249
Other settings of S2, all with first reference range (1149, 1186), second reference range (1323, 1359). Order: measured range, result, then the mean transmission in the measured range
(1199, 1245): 1.1 keV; 333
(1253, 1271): -2.9 keV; 350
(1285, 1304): 1.8 keV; 242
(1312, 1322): -0.7 keV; 261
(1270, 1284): -1.5 keV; 316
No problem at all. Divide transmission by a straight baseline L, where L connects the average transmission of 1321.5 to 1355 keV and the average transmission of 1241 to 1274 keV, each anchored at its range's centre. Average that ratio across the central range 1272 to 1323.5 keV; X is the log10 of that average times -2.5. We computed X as 0.09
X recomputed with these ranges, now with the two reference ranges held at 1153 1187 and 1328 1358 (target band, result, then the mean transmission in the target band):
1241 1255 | -0.07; 338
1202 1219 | 0.08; 330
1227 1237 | 0.03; 325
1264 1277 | -0.21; 354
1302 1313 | 0.01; 252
